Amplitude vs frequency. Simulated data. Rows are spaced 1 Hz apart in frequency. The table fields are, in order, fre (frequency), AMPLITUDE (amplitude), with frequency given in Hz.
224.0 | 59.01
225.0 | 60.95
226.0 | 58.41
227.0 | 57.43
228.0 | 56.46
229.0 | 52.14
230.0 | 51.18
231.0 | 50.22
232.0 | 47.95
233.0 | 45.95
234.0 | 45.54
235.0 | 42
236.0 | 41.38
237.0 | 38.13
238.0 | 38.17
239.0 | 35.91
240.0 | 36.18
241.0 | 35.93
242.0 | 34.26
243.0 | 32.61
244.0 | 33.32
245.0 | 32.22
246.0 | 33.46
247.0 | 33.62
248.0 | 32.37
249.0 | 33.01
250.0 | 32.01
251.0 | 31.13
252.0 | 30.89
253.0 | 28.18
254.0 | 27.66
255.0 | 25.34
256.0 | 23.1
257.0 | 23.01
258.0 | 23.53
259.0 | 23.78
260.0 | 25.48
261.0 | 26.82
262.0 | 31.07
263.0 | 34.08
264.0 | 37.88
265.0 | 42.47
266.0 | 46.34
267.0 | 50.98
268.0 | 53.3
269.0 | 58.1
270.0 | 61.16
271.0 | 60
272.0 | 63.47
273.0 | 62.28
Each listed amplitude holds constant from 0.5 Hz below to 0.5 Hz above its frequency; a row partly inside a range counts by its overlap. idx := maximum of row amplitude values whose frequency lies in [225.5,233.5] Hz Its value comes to 58.41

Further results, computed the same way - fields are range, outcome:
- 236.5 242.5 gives 38.17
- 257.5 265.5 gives 42.47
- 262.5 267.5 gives 50.98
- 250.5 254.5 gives 31.13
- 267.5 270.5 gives 61.16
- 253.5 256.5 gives 27.66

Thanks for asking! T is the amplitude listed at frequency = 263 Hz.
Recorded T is 34.08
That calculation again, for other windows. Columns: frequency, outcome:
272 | 63.47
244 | 33.32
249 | 33.01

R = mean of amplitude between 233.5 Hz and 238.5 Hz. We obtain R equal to 41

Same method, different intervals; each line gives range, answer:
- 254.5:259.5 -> 23.8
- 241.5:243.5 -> 33.4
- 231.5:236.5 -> 44.6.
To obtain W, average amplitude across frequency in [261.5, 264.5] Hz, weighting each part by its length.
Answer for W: 34.3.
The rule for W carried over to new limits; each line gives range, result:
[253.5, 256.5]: 25.4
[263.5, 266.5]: 42.2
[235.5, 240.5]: 38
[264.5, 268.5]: 48.3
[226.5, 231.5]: 53.5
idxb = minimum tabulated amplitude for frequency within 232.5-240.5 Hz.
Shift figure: 35.91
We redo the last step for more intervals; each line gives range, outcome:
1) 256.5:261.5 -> 23.01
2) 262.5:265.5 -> 34.08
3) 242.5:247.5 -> 32.22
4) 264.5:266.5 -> 42.47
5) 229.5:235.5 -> 42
